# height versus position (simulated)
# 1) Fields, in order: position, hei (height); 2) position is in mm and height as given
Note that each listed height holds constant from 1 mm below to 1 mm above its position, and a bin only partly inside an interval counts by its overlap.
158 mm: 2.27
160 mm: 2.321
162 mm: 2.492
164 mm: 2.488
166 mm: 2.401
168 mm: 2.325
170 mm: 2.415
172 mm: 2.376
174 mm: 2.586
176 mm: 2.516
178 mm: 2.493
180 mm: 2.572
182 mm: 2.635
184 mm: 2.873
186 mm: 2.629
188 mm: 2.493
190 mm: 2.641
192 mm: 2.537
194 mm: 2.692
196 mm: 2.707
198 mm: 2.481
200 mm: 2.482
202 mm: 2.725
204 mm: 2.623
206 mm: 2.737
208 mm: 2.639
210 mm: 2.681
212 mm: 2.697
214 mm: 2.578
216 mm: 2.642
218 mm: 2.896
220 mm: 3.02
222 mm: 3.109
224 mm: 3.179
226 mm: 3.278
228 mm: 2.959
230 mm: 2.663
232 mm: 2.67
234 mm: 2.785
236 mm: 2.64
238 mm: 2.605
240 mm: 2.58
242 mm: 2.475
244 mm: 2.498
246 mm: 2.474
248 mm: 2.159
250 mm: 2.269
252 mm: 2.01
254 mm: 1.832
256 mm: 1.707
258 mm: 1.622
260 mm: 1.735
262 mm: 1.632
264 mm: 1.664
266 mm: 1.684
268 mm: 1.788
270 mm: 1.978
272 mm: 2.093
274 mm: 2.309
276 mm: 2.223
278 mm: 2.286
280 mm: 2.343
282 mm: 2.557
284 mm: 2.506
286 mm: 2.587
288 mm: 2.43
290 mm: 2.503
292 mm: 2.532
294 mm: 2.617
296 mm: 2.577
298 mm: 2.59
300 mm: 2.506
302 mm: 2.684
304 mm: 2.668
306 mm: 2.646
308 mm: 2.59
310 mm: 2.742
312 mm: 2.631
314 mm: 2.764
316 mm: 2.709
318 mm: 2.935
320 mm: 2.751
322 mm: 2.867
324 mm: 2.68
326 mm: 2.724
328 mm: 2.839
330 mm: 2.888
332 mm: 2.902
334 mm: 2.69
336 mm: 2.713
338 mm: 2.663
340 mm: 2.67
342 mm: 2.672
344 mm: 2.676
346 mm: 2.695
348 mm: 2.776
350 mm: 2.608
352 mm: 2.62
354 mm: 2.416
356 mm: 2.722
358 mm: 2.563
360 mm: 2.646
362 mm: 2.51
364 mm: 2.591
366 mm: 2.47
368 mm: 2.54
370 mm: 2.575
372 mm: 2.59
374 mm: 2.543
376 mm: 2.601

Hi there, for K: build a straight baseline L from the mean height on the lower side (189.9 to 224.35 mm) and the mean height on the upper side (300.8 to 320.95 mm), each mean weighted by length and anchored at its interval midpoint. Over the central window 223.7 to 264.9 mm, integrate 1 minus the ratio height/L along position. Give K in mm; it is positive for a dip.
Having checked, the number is 5.7 mm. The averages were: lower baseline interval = 2.72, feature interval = 2.34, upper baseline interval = 2.71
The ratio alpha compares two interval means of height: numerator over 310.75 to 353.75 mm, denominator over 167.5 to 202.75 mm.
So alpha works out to 1.06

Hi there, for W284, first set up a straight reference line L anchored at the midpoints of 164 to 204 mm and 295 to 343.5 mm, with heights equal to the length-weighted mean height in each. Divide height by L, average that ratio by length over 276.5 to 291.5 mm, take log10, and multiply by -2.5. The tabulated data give 0.093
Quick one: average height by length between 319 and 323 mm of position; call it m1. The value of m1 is 2.81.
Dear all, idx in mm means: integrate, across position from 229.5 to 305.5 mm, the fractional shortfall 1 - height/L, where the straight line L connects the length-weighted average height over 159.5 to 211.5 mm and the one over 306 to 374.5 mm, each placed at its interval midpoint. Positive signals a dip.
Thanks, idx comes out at 9.3 mm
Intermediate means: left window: 2.56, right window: 2.68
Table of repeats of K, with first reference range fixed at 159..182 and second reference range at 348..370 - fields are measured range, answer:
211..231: -3.29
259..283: 4.75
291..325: -1.72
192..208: -0.97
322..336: -1.25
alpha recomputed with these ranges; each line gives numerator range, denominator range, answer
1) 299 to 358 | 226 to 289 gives 1.19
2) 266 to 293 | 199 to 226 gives 0.82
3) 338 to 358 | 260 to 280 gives 1.34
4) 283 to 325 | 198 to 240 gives 0.95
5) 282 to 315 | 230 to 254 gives 1.06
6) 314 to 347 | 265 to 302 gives 1.17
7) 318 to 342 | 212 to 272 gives 1.16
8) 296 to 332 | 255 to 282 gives 1.39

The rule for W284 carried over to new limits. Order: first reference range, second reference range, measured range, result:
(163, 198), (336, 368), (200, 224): -0.08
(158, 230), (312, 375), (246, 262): 0.35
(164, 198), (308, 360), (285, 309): 0.04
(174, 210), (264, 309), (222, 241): -0.13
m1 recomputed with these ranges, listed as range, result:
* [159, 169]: 2.41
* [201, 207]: 2.7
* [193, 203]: 2.62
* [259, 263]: 1.68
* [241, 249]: 2.4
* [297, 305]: 2.61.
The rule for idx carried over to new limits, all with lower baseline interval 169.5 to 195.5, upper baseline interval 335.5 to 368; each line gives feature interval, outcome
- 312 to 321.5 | -0.6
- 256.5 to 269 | 4.4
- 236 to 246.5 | 0.2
